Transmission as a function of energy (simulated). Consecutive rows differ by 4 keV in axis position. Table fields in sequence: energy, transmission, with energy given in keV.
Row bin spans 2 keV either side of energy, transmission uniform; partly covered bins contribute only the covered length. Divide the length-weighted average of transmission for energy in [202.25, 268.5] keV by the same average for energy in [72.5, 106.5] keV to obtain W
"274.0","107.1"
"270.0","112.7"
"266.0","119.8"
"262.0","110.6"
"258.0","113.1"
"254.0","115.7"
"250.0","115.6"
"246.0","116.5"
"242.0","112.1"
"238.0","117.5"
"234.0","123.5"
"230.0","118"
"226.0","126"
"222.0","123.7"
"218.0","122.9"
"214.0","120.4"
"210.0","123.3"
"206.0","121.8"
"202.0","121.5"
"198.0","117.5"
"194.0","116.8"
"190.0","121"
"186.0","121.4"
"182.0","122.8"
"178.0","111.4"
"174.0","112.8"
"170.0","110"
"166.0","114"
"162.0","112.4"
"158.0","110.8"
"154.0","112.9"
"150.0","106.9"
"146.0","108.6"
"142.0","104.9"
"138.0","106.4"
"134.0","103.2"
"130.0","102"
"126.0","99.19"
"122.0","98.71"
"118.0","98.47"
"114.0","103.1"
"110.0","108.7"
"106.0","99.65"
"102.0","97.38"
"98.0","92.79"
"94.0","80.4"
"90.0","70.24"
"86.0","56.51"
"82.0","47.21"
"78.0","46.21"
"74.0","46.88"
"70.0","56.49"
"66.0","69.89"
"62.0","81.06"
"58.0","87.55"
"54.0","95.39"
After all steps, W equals 1.70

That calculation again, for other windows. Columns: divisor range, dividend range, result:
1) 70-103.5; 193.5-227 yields 1.84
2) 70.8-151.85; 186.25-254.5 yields 1.36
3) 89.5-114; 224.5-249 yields 1.27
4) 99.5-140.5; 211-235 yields 1.20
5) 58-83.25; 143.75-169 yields 1.83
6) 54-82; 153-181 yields 1.71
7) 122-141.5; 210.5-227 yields 1.20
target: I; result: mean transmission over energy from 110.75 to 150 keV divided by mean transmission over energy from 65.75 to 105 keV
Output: 1.54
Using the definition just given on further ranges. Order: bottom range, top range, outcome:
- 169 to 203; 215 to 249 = 1.02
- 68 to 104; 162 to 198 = 1.76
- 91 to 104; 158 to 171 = 1.26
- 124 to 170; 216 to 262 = 1.10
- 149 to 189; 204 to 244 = 1.06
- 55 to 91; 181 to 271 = 1.88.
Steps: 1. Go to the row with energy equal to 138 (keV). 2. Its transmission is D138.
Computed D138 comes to 106.4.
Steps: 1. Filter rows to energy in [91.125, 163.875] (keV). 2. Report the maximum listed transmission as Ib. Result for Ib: 112.9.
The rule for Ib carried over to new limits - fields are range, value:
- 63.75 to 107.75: 99.65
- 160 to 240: 126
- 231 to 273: 123.5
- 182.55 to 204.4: 121.5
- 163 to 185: 122.8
